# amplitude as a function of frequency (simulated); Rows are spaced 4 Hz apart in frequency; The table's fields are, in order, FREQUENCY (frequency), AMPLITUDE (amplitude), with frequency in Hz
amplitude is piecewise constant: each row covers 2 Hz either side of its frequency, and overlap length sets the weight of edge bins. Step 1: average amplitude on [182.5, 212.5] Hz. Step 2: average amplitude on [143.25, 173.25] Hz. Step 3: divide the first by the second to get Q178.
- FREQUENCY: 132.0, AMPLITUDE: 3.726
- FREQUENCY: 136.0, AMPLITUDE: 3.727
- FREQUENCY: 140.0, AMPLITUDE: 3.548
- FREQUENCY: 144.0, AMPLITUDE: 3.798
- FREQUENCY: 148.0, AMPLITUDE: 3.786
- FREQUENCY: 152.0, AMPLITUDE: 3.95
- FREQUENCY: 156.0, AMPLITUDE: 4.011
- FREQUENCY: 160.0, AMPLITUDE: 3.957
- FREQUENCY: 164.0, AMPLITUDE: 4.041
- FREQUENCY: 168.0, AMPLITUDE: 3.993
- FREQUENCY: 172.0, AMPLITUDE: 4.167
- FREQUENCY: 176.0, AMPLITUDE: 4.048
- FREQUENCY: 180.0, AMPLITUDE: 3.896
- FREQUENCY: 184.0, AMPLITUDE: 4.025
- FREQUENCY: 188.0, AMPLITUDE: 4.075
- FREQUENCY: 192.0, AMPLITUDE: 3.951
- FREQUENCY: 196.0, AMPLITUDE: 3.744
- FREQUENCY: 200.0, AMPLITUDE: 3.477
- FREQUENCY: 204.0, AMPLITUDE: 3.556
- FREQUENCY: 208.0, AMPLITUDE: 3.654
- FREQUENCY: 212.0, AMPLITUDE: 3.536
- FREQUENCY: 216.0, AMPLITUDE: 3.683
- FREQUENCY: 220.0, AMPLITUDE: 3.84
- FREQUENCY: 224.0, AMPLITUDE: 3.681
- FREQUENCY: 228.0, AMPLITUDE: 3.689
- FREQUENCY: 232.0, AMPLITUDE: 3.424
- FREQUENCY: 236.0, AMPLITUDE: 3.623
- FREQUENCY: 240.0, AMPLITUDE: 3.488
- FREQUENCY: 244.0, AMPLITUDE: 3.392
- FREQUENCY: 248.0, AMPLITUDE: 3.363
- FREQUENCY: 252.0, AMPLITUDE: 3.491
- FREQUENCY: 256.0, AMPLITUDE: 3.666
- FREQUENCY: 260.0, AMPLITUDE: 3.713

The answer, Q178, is 0.9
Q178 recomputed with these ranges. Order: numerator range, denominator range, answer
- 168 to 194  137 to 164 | 1.04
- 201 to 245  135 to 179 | 0.92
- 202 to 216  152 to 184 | 0.90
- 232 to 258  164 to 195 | 0.87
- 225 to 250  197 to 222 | 0.97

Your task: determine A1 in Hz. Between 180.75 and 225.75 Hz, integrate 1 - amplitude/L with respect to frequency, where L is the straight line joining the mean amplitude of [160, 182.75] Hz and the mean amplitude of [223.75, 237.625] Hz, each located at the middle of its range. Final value 0.5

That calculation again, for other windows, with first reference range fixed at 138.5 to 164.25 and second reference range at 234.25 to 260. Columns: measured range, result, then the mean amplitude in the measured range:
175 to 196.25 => -1.3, 3.97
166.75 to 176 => -0.7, 4.08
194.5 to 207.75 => 0.3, 3.59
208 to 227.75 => -0.3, 3.68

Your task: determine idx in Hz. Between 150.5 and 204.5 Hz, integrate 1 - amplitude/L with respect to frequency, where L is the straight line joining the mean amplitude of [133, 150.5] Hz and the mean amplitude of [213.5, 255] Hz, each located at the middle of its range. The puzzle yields -3.94 Hz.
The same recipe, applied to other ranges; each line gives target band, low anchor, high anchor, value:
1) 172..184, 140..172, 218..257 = -0.6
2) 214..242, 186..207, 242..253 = -0.7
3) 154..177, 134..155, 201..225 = -1.8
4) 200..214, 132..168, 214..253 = 0.4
